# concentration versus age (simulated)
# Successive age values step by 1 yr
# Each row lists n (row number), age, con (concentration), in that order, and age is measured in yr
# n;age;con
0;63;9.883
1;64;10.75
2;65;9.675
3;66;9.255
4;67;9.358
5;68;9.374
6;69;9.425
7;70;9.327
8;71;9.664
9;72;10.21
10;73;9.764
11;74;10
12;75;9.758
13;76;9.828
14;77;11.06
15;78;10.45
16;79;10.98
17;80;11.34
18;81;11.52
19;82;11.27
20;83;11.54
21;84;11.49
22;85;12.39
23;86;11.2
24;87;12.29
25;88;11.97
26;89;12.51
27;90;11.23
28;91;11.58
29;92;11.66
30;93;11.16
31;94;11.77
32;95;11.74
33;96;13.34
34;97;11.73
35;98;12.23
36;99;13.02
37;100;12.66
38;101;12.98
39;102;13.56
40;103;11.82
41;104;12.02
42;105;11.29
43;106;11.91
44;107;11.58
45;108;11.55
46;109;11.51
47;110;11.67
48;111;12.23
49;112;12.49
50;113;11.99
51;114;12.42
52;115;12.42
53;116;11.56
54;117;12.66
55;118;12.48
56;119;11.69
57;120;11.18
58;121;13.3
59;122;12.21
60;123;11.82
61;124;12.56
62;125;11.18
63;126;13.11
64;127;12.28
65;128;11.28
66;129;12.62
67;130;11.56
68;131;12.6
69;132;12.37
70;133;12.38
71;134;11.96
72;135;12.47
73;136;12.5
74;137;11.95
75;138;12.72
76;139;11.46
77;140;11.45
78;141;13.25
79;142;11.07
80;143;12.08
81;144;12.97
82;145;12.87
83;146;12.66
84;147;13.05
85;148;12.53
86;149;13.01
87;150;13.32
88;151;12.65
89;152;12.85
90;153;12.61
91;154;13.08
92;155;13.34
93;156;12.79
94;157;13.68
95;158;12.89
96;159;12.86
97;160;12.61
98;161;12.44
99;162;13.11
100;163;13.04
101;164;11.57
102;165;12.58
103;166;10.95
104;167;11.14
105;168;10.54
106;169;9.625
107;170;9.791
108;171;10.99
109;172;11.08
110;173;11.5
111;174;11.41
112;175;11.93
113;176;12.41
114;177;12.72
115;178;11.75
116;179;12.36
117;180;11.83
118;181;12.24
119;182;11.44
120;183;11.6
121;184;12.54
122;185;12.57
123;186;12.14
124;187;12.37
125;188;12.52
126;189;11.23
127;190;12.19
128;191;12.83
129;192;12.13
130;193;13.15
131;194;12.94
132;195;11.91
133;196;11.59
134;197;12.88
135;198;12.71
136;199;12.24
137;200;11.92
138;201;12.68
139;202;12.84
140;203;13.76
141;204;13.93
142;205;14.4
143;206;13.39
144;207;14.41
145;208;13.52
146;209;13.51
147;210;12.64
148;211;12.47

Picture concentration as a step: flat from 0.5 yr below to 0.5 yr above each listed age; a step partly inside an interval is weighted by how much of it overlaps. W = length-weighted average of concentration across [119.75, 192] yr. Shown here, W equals 12.2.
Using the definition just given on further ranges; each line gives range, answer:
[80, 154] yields 12.2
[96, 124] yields 12.2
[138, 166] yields 12.6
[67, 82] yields 10.2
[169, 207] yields 12.3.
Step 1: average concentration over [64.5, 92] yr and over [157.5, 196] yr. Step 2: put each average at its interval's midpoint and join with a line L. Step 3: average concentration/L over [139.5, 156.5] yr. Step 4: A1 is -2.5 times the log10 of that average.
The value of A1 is -0.097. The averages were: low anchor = 10.7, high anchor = 12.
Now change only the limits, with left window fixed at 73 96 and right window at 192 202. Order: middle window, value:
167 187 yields 0.06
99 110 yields -0.05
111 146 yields -0.04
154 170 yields -0.01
